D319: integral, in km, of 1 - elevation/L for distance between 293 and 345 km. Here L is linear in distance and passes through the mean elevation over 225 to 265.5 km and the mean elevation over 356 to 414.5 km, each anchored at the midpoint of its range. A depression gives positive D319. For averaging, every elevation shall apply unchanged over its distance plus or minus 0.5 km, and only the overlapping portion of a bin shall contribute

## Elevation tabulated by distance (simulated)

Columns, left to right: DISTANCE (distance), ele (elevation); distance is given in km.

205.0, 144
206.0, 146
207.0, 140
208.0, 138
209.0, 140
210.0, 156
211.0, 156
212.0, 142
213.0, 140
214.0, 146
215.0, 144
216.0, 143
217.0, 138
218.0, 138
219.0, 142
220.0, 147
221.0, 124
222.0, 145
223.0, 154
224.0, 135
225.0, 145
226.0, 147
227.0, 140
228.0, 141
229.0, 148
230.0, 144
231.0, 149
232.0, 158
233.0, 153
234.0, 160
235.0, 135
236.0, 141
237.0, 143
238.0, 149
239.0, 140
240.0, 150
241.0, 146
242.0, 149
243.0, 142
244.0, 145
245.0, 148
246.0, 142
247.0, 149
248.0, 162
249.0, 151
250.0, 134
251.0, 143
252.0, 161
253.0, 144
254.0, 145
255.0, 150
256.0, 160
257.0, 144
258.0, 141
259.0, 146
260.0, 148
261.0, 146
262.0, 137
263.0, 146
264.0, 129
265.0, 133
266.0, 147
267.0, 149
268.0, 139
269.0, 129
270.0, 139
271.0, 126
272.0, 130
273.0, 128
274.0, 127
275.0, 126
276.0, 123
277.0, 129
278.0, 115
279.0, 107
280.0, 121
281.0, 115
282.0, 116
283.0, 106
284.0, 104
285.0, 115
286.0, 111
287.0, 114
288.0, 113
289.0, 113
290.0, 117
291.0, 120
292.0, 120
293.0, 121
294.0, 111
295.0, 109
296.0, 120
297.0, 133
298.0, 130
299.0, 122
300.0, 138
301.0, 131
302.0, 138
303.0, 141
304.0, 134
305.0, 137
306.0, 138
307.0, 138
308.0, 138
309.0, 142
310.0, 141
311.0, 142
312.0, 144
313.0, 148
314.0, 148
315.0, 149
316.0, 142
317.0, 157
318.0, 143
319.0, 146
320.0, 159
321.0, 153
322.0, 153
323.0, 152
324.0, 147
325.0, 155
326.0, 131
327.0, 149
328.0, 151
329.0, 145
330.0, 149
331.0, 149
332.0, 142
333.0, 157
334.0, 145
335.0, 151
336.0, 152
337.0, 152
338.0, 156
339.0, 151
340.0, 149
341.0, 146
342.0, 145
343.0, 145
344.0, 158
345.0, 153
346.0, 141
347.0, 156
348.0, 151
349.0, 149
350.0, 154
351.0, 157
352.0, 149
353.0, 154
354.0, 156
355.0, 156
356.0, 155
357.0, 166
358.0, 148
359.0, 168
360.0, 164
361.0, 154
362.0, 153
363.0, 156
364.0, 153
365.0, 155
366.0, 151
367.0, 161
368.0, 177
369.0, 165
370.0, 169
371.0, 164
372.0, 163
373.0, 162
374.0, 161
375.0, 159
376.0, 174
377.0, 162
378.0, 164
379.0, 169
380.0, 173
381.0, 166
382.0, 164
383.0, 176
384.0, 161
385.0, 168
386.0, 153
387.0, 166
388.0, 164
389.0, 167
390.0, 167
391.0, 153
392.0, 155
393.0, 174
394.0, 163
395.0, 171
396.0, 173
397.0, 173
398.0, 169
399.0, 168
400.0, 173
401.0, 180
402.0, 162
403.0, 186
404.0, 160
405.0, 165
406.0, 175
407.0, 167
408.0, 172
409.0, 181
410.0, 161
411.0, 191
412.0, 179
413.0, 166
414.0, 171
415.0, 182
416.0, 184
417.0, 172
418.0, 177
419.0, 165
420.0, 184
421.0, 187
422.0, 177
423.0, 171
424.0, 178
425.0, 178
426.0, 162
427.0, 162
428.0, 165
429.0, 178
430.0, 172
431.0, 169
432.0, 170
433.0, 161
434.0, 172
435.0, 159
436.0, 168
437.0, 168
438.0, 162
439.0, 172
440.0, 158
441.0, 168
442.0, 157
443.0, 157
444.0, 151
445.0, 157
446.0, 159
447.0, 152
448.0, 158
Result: 4.5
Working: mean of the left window 146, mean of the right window 166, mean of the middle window 143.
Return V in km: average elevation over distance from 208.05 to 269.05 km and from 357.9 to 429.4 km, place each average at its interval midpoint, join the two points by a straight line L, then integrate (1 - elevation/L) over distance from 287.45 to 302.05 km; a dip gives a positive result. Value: 3.0 km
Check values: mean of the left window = 145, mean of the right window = 168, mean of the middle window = 122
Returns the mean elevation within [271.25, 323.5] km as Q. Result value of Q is 130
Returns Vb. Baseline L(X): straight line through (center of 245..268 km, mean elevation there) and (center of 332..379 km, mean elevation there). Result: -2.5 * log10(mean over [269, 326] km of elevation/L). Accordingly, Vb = 0.15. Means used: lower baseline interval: 146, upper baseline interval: 156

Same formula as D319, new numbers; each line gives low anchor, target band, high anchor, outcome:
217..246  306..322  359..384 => 0.99 km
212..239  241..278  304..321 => 0.82 km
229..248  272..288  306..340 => 3.26 km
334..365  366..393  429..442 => -1.16 km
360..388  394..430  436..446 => -2.46 km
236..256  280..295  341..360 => 3.57 km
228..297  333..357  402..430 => 0.61 km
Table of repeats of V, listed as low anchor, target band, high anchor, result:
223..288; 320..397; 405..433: 1.51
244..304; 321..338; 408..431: -0.14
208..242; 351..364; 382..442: 0.49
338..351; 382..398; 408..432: -0.09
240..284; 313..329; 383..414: 0.22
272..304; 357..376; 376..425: -0.62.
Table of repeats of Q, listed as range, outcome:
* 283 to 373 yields 144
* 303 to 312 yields 139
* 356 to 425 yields 168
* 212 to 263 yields 145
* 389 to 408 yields 169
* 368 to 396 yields 165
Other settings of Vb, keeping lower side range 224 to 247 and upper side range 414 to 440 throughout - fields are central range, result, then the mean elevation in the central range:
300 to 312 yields 0.13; 138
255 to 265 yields 0.04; 144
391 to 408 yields -0.01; 169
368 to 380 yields -0.01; 166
